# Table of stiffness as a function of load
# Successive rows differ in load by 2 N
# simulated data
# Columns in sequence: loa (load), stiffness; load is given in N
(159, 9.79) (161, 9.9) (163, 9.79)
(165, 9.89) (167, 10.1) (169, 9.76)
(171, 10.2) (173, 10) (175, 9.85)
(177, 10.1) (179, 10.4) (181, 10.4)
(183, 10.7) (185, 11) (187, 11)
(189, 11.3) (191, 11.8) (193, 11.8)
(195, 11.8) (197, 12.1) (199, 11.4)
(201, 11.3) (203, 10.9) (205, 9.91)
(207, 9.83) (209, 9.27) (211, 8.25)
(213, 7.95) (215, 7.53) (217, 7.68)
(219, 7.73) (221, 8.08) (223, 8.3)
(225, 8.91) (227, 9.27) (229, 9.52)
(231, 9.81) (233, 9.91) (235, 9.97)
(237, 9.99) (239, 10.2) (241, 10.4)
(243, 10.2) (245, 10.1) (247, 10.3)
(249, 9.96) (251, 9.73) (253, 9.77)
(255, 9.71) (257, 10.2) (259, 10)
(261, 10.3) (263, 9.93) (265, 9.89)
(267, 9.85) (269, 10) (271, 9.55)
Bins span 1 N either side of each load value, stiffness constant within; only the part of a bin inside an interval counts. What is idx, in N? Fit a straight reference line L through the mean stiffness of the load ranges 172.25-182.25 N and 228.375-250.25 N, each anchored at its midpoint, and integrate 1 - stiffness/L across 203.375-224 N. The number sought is 3.2 N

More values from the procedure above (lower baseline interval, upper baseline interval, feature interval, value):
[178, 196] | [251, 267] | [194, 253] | 4.8 N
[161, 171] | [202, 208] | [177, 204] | -2.9 N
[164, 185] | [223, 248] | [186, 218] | -0.7 N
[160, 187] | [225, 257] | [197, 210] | -0.6 N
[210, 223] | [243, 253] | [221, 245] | -1.6 N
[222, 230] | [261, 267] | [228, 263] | -1.9 N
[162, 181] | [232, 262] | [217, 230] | 1.9 N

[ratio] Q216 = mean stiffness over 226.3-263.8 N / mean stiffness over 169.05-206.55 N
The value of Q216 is 0.9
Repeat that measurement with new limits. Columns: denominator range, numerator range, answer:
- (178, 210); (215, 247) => 0.85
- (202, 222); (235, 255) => 1.15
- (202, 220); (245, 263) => 1.14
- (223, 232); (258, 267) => 1.08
